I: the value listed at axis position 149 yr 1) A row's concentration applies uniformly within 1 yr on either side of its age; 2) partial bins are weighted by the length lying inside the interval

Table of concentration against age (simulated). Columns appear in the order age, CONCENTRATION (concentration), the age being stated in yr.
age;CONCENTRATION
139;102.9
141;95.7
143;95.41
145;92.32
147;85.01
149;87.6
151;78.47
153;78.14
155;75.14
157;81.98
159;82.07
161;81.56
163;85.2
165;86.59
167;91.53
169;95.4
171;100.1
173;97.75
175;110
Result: 87.6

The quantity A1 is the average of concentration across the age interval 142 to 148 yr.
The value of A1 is 90.9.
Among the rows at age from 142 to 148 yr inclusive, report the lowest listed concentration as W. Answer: 85.01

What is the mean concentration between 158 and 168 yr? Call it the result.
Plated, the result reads 85.4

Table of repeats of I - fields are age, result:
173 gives 97.75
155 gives 75.14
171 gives 100.1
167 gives 91.53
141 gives 95.7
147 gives 85.01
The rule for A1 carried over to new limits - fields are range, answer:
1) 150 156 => 77.2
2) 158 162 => 81.8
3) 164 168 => 89.1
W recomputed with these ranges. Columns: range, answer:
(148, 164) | 75.14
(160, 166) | 81.56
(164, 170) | 86.59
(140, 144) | 95.41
